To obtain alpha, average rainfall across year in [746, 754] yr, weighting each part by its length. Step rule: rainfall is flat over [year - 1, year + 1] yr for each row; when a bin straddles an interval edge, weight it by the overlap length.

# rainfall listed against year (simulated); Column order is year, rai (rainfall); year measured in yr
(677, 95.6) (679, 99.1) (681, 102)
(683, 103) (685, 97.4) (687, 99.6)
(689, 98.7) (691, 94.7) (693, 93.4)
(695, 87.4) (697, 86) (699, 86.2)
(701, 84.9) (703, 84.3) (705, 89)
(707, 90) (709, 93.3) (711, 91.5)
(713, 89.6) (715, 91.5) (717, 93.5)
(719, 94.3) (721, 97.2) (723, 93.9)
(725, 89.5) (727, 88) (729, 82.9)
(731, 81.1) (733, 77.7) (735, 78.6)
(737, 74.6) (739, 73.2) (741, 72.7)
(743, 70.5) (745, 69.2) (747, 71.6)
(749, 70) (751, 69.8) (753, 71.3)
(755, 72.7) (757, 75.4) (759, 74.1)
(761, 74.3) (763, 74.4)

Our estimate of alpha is 70.7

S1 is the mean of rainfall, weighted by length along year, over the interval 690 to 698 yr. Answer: 90.4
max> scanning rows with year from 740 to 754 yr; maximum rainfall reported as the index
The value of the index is 72.7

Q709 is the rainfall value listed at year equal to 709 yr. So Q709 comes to 93.3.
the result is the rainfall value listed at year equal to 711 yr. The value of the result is 91.5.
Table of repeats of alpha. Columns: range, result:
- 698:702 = 85.6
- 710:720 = 92.1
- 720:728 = 92.2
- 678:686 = 100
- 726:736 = 81.7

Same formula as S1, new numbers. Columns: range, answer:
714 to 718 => 92.5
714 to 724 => 94.1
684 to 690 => 98.6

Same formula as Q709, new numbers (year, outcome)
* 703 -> 84.3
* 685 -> 97.4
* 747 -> 71.6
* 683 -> 103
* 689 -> 98.7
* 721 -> 97.2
